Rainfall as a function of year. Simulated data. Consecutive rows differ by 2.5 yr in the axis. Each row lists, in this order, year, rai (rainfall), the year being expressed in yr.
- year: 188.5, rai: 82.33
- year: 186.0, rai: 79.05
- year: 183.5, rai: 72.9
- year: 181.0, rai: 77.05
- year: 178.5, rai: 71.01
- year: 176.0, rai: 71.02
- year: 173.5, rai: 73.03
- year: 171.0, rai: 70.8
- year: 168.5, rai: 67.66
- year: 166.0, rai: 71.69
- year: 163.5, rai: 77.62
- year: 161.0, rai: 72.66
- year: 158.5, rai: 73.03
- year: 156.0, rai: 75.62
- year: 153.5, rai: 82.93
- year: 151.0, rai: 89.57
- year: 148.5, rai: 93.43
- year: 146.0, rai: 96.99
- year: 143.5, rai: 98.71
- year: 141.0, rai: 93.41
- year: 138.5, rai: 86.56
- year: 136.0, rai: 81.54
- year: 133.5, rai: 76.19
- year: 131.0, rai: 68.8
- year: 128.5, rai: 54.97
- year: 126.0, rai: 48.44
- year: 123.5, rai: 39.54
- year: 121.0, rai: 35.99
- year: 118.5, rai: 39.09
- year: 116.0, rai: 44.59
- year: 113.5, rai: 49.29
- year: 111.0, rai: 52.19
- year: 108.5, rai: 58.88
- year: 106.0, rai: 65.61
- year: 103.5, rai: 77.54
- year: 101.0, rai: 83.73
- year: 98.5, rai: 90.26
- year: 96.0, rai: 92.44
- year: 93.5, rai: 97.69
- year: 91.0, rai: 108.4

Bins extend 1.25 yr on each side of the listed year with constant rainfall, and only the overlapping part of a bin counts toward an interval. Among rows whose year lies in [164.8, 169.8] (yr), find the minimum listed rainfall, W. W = 67.66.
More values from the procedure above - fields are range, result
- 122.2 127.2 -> 39.54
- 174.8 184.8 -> 71.01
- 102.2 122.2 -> 35.99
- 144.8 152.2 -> 89.57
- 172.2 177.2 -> 71.02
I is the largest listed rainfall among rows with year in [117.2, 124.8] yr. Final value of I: 39.54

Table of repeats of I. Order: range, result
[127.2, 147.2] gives 98.71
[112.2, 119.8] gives 49.29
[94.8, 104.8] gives 92.44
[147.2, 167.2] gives 93.43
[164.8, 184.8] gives 77.05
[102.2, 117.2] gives 77.54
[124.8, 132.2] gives 68.8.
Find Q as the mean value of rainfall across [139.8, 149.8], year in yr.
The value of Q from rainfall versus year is 95.6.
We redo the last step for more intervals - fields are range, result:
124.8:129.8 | 51.9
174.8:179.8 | 71.1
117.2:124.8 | 38.3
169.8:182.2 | 72.6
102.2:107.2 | 71.8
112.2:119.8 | 44.3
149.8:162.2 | 78.7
